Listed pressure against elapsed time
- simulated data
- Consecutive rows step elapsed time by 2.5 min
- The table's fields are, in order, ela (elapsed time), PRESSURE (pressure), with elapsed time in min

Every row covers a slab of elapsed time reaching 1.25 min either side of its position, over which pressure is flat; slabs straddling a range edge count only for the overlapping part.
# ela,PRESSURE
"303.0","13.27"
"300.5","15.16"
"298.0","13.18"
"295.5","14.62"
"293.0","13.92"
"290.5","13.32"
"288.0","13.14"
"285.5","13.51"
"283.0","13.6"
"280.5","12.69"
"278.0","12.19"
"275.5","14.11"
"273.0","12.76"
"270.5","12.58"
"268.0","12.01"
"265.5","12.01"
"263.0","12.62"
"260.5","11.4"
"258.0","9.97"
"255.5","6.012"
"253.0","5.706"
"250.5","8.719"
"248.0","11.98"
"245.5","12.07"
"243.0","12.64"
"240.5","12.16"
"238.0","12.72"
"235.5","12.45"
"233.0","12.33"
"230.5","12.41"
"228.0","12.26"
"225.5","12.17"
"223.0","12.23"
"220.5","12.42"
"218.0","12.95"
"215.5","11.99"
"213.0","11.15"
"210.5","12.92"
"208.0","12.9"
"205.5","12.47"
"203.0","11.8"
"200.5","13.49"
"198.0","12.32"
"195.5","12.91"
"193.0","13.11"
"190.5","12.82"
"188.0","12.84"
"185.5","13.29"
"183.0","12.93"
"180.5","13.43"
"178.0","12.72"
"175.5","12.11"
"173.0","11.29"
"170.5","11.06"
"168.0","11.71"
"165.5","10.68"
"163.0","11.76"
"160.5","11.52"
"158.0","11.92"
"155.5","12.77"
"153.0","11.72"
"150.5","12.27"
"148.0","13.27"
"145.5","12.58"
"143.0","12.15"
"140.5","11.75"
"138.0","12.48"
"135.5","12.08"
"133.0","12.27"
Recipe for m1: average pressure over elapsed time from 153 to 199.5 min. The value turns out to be 12.3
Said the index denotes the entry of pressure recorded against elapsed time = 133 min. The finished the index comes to 12.27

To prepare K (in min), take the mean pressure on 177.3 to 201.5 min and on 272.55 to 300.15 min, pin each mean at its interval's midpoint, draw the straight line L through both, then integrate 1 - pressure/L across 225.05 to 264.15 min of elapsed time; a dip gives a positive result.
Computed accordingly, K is 6.4 min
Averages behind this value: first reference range 13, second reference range 13.4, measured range 11.1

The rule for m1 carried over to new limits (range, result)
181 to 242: 12.6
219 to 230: 12.3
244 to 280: 11.1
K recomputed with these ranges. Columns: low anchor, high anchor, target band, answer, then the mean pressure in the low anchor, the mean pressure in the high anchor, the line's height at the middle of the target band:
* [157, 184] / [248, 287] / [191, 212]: -1.8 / 11.9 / 11.4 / 11.7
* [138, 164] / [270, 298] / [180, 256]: 4.2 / 12.2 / 13.3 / 12.8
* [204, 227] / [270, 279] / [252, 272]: 3.8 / 12.3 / 13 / 12.8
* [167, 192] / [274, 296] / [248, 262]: 4.7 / 12.4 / 13.4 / 13.1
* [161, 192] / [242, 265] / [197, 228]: -3.2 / 12.2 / 10.2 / 11.3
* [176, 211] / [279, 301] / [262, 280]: 1.1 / 12.8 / 13.6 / 13.5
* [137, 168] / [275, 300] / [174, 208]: -0.9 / 12.1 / 13.5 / 12.5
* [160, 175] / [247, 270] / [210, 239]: -4.8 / 11.4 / 10.1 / 10.6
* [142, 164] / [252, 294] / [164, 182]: 0.4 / 12.2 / 11.9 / 12.2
